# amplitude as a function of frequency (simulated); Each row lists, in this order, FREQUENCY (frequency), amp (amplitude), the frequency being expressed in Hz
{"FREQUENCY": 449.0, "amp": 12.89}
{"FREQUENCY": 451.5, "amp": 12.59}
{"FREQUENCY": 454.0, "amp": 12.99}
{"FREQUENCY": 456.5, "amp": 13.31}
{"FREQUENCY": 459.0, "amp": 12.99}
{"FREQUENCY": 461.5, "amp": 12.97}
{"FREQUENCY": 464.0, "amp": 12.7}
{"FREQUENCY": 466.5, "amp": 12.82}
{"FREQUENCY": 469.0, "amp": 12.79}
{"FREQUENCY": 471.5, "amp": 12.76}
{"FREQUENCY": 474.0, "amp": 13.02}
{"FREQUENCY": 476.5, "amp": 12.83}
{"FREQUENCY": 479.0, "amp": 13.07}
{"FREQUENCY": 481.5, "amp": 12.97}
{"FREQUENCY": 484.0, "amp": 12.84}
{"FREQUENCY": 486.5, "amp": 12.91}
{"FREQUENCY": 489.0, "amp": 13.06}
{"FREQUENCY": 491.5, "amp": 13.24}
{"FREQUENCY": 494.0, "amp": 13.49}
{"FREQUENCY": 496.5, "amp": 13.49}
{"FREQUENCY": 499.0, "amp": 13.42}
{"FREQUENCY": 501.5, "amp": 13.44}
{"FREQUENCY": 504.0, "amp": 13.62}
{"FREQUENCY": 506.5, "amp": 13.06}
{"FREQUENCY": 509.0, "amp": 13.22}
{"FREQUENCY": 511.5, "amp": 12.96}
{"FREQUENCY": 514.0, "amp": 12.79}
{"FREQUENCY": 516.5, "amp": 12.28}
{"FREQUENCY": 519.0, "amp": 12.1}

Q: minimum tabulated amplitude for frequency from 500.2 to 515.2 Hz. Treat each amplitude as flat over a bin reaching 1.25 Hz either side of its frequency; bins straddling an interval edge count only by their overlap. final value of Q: 12.79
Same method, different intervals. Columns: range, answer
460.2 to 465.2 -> 12.7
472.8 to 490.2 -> 12.83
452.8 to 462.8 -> 12.97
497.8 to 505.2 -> 13.42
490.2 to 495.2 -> 13.24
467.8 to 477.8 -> 12.76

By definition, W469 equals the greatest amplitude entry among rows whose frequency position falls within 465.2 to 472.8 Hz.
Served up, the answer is 12.82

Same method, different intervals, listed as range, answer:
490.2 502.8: 13.49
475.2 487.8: 13.07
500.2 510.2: 13.62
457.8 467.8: 12.99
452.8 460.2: 13.31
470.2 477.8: 13.02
